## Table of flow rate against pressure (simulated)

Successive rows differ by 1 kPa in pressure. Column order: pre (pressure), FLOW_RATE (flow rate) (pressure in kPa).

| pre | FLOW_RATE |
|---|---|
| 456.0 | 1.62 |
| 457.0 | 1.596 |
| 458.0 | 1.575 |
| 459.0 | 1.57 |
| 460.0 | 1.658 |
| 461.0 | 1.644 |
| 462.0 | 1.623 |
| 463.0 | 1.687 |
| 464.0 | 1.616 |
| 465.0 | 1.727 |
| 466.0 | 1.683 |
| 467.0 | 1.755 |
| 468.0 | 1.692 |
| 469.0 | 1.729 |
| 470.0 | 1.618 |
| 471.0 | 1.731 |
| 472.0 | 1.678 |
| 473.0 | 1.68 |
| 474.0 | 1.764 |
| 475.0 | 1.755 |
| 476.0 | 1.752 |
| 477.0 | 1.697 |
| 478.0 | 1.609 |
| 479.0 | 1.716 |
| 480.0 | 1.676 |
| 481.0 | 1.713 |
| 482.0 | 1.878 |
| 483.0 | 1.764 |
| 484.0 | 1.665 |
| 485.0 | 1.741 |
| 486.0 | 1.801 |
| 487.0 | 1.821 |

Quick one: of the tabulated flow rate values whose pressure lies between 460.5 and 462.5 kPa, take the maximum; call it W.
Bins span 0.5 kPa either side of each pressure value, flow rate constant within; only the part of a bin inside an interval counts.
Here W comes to 1.644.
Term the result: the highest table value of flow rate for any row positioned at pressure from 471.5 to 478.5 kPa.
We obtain 1.764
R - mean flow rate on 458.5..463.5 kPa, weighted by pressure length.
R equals 1.64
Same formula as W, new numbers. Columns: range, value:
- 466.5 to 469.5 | 1.755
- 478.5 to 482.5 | 1.878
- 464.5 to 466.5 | 1.727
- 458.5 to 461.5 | 1.658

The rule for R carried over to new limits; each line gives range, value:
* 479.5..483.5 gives 1.76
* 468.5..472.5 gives 1.69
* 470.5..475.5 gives 1.72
